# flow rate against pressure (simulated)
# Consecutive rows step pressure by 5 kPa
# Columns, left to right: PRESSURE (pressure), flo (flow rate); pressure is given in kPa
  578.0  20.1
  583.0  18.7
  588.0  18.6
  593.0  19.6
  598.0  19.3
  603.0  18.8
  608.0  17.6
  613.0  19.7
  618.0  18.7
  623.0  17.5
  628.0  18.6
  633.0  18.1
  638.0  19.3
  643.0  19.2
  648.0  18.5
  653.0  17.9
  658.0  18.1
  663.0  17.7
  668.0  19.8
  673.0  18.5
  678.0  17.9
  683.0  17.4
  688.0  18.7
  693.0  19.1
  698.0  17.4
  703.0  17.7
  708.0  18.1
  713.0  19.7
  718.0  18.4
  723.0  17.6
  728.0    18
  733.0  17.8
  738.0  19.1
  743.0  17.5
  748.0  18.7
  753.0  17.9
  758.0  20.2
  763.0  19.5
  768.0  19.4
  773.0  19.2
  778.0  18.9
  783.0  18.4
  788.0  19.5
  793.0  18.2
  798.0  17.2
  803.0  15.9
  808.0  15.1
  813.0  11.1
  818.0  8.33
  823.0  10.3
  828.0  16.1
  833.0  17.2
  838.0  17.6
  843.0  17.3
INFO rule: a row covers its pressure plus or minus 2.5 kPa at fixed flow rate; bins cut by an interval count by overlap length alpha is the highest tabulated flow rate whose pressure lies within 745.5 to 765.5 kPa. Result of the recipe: 20.2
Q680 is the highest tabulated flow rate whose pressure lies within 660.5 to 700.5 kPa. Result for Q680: 19.8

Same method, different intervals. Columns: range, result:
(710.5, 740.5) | 19.7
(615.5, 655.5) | 19.3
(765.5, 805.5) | 19.5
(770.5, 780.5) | 19.2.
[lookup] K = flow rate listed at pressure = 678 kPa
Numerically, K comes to 17.9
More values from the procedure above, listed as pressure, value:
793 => 18.2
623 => 17.5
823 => 10.3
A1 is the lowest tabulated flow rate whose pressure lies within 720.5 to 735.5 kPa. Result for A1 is 17.6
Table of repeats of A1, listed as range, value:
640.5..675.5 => 17.7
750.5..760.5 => 17.9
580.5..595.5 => 18.6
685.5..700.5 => 17.4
